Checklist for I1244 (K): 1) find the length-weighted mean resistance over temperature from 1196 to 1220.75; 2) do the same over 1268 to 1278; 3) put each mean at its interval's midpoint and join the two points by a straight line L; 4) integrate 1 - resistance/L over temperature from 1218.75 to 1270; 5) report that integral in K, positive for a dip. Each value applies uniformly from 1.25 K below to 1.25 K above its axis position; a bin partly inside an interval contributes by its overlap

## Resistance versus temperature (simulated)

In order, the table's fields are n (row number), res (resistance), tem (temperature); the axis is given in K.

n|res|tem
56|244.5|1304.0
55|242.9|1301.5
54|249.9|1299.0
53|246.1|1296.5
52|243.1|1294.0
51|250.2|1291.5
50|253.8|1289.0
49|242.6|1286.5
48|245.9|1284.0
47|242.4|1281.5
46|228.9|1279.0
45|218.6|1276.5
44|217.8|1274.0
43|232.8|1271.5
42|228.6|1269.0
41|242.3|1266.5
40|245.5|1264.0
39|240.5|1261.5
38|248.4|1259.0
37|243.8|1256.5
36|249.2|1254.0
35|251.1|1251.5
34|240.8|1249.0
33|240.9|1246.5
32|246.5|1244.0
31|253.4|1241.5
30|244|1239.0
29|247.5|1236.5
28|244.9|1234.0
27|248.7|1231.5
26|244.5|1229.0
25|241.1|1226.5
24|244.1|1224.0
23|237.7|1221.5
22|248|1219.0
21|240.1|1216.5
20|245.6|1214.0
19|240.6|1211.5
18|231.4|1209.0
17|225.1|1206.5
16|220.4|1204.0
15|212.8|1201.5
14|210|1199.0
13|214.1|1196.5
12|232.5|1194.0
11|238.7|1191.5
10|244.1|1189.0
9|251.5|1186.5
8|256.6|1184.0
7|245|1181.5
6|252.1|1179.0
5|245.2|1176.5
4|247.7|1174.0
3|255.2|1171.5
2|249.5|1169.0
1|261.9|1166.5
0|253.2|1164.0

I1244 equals -4.00 K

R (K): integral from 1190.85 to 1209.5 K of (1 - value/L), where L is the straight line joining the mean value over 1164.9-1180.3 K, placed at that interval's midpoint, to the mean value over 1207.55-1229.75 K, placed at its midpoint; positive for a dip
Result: 1.8 K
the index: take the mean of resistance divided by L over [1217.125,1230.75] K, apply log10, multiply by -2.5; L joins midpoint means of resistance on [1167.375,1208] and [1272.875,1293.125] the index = -0.02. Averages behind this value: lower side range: 238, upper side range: 238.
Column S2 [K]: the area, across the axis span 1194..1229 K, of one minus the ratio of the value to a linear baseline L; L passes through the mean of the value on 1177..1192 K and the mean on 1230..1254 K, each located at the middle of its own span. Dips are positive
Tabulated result 2.2 K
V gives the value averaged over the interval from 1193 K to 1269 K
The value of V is 239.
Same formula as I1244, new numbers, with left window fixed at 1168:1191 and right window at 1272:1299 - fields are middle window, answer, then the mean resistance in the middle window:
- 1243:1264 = -0.2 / 245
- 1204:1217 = 0.6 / 235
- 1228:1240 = -0.1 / 246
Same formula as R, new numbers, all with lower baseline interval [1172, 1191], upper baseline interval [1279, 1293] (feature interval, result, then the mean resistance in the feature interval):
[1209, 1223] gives 0.35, 241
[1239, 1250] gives 0.06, 245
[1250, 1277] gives 0.81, 239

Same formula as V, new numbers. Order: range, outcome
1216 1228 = 242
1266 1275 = 230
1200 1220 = 233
